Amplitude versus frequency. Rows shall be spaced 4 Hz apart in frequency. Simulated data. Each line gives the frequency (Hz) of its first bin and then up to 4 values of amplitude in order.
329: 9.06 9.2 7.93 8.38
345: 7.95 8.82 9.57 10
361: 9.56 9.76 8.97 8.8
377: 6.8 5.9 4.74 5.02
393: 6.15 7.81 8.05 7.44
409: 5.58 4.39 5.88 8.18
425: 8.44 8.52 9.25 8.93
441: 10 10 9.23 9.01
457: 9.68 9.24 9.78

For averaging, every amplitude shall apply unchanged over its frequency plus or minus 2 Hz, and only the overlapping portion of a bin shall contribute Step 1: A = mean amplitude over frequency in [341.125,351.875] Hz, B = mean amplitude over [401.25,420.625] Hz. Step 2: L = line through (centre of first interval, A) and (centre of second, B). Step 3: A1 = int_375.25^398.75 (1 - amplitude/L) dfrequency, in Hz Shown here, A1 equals 3.33 Hz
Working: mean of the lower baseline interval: 8.48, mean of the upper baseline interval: 6.22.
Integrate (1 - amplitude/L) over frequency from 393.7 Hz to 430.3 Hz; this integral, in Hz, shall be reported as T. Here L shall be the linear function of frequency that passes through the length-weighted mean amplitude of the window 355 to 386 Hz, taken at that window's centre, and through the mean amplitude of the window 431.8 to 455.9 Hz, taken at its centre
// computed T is 7.4 Hz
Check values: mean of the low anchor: 8.17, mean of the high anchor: 9.42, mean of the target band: 7.08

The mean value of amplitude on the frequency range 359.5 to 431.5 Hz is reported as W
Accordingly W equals 7.22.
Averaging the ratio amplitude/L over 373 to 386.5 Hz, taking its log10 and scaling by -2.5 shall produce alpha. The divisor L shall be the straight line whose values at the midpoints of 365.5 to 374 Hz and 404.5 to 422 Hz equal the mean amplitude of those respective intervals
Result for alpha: 0.316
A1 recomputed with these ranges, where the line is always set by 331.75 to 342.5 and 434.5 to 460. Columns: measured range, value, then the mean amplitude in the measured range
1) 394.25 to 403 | 1.2 Hz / 7.78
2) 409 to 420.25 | 4.4 Hz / 5.55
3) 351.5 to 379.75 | -0.8 Hz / 8.97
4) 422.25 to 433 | 0.8 Hz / 8.6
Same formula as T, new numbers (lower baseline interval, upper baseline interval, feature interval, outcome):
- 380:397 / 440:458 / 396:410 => -1.5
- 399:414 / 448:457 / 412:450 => -1.6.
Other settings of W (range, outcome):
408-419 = 5.26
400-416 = 6.23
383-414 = 6.2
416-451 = 8.8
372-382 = 7.13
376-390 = 5.57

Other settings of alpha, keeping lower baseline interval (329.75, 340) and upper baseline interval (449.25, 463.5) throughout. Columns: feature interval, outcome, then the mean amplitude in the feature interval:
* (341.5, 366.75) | -0.06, 9.22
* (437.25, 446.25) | -0.06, 9.79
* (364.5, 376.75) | 0.01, 8.77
